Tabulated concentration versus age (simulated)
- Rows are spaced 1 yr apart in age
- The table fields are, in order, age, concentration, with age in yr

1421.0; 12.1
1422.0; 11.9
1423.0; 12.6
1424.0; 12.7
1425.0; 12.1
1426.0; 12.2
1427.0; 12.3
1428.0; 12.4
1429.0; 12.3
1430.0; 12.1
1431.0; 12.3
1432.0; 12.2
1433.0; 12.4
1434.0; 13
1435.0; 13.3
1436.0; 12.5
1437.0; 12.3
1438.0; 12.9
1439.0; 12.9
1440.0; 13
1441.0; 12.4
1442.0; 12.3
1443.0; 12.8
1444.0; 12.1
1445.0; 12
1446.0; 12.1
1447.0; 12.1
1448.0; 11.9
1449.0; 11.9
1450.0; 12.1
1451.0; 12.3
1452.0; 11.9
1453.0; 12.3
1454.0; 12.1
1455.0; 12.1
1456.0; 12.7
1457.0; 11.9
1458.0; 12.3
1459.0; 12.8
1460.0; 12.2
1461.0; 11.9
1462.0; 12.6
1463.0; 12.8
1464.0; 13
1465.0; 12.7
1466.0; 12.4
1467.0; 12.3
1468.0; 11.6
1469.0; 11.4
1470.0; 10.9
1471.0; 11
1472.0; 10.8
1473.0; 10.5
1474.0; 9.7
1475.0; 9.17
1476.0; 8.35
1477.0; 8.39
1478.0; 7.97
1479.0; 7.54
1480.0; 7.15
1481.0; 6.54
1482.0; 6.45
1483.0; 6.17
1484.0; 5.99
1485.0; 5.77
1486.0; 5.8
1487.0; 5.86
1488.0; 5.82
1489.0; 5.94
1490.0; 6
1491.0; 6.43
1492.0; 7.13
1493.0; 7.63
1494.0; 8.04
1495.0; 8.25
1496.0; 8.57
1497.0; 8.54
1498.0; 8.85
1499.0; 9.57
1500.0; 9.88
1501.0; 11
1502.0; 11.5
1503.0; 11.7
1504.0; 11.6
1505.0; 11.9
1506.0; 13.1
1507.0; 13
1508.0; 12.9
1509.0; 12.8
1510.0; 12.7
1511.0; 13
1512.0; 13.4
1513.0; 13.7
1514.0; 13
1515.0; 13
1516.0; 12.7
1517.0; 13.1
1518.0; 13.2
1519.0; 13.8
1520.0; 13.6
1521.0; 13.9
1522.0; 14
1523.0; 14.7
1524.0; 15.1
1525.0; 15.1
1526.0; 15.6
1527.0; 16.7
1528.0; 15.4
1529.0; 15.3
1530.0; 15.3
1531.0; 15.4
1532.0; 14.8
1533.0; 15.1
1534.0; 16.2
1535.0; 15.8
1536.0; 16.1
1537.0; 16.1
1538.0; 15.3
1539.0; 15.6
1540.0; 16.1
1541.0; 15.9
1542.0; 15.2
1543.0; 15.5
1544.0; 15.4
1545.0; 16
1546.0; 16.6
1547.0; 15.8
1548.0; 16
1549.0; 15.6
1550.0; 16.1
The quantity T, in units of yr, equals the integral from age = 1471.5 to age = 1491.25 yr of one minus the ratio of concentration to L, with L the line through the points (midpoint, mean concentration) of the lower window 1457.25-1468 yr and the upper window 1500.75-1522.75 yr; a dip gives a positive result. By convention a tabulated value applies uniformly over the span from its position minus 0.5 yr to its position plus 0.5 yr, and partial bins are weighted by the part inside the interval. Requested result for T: 8.3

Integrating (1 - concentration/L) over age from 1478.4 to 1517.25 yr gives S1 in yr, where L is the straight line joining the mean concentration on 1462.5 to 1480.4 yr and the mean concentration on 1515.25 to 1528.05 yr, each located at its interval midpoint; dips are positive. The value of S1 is 9.67 yr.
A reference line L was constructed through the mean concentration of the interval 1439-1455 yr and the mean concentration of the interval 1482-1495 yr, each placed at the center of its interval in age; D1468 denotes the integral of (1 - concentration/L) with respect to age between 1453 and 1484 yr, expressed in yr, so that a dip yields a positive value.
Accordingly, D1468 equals -4.00 yr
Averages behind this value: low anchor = 12.2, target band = 10.5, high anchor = 6.46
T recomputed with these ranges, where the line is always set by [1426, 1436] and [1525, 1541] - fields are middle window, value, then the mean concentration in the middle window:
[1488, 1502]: 6.1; 8.18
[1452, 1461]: 0.7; 12.3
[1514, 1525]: 1.1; 13.7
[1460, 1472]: 1.4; 12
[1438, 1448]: 0.3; 12.4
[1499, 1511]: 2.3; 11.9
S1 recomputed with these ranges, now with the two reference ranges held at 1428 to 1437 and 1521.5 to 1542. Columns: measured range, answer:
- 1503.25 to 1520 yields 2.2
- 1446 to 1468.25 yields 1.6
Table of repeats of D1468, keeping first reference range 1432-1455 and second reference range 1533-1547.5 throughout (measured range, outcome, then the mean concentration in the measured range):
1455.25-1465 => 0.4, 12.5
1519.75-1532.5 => 0.2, 15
